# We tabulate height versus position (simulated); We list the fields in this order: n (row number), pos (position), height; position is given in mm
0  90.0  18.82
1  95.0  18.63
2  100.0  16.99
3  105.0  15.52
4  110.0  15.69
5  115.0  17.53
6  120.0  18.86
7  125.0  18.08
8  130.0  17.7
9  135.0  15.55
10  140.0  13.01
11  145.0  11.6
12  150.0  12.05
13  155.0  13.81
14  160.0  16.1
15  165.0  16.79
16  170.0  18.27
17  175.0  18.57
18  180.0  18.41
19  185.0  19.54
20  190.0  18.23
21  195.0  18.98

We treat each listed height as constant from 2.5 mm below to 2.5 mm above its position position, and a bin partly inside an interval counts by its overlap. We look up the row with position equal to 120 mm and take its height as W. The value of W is 18.86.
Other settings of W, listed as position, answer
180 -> 18.41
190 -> 18.23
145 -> 11.6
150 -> 12.05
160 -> 16.1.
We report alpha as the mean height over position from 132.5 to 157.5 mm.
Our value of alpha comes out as 13.2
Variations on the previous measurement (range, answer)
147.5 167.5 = 14.7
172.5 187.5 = 18.8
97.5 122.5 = 16.9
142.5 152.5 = 11.8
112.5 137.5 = 17.5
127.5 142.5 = 15.4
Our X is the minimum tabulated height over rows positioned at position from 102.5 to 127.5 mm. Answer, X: 15.52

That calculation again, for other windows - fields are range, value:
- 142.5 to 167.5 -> 11.6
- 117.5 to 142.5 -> 13.01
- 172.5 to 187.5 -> 18.41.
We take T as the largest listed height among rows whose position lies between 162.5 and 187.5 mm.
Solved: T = 19.54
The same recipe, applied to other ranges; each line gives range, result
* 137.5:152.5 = 13.01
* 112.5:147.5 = 18.86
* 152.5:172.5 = 18.27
